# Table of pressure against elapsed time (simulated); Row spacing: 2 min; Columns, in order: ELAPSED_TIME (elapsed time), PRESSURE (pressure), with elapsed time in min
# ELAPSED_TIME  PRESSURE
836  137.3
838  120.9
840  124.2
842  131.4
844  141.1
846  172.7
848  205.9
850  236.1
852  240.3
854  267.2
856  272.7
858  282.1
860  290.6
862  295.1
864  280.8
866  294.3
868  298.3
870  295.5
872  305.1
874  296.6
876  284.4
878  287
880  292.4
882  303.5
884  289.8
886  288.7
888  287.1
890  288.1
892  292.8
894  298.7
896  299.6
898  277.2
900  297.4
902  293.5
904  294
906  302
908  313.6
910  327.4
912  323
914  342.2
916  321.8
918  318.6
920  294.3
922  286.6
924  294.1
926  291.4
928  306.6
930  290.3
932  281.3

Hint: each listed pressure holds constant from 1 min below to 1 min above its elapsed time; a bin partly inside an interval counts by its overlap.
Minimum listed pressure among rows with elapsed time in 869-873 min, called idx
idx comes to 295.5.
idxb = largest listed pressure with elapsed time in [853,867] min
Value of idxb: 295.1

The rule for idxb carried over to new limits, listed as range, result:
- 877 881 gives 292.4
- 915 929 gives 321.8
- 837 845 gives 141.1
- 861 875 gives 305.1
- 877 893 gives 303.5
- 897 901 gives 297.4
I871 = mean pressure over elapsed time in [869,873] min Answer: 300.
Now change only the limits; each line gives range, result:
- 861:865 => 288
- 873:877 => 290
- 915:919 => 320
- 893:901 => 293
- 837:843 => 126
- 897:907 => 293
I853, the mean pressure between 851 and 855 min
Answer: 254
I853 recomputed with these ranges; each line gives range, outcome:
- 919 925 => 292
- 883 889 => 289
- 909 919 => 327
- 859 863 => 293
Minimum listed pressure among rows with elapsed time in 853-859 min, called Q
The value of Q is 267.2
